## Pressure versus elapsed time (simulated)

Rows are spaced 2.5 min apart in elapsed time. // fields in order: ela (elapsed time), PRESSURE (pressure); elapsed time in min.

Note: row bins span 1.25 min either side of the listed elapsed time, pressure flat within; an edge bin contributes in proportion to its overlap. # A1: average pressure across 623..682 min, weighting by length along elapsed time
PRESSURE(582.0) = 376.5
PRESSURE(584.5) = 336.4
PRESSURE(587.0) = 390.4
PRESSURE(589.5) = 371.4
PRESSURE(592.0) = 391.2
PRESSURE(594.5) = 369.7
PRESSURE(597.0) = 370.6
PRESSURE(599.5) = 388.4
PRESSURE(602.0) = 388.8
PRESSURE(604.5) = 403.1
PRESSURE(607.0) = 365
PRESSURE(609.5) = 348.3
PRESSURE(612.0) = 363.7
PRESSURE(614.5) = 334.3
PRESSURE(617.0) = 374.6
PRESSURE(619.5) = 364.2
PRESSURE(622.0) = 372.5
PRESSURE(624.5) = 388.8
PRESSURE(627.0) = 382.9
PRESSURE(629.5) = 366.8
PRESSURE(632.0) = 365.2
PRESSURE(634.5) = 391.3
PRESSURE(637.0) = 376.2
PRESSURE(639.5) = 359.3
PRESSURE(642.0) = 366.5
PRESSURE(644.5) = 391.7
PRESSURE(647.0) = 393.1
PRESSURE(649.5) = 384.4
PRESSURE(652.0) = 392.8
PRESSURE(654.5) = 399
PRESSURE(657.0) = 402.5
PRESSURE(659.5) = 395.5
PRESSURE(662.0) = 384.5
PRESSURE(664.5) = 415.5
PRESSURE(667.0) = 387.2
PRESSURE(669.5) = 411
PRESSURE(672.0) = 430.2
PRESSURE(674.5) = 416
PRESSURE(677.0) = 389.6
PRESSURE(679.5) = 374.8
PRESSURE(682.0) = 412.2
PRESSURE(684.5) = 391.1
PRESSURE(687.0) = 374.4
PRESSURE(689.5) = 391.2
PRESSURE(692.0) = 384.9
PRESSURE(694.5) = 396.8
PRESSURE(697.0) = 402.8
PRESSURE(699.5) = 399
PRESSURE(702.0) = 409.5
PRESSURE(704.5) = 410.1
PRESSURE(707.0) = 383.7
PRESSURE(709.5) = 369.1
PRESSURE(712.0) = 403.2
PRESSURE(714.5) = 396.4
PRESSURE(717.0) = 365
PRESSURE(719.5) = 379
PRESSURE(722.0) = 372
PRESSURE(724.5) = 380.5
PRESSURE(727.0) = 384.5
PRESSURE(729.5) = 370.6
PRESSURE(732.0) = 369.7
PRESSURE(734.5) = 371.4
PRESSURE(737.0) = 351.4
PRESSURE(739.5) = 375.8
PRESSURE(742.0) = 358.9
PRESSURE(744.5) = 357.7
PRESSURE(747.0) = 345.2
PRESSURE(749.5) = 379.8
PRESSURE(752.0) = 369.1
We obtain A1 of 390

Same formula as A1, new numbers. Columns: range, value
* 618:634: 374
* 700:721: 390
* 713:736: 377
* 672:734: 389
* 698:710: 396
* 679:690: 390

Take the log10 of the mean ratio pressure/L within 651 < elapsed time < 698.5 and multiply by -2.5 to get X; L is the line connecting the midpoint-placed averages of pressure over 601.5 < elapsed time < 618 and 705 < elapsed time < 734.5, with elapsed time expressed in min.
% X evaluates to -0.064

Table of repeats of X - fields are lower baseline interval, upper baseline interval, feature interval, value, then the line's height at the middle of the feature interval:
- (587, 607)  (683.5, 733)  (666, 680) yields -0.05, 385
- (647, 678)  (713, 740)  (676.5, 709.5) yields -0.01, 388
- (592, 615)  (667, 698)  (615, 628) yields 0.01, 378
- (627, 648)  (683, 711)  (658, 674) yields -0.06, 384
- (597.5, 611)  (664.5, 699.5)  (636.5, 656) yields 0.02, 389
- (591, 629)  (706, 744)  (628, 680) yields -0.05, 374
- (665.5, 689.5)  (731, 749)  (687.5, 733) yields -0.02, 379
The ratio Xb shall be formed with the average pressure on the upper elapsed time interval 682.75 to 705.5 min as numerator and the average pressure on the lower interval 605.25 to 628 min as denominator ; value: 1.08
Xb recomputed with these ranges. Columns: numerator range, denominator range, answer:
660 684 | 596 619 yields 1.08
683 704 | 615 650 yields 1.05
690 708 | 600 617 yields 1.08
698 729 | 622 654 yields 1.02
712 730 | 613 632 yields 1.03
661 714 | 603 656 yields 1.06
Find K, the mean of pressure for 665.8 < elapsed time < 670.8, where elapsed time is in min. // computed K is 400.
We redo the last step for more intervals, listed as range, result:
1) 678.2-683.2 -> 393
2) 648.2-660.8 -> 395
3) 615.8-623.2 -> 370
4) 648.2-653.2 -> 389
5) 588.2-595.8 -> 377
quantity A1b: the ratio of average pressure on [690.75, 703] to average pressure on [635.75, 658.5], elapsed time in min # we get 1.0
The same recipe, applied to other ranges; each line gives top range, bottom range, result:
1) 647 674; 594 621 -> 1.08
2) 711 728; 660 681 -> 0.95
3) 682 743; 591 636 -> 1.03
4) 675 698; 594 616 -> 1.06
